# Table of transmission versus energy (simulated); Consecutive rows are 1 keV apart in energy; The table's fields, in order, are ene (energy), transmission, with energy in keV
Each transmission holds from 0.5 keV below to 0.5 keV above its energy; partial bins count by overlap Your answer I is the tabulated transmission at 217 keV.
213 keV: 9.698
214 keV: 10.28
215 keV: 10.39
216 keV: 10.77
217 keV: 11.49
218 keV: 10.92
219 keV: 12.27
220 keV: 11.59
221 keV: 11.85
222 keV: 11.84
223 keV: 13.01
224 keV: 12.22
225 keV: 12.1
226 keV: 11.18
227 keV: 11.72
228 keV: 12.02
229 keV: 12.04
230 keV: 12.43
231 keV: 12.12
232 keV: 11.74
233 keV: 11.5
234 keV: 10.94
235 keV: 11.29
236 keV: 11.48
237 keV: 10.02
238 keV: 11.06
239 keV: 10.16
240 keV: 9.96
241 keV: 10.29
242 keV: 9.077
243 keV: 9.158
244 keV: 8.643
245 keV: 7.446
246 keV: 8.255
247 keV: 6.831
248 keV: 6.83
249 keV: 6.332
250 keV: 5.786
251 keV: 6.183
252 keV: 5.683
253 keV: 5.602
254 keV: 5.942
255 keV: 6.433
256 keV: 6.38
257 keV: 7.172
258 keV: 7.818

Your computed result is 11.49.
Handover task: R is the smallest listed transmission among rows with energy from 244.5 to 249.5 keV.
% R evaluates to 6.332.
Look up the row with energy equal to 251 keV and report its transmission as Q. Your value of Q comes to 6.183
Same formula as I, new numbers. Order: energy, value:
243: 9.158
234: 10.94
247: 6.831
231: 12.12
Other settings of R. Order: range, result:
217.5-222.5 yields 10.92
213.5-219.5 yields 10.28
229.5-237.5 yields 10.02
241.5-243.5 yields 9.077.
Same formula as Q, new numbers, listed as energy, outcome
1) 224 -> 12.22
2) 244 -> 8.643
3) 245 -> 7.446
